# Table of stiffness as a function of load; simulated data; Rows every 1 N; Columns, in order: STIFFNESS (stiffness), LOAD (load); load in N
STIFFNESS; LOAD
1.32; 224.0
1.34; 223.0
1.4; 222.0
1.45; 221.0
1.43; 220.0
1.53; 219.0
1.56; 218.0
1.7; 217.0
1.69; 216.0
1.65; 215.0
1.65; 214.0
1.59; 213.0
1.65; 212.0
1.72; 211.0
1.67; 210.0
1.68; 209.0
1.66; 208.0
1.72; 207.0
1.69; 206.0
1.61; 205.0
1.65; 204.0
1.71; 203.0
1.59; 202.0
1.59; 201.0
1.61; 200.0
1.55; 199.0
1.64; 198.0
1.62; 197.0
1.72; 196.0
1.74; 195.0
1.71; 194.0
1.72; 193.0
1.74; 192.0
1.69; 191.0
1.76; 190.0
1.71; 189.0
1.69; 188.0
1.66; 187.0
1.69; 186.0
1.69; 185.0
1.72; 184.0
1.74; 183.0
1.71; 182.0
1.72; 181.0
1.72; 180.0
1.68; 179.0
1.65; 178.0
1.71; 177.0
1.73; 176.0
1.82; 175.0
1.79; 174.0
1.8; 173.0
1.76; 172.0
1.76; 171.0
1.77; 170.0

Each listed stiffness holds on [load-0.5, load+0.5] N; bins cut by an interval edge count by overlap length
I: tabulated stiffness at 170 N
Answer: 1.77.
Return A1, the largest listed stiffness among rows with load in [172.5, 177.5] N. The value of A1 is 1.82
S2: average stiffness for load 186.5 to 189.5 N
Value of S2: 1.69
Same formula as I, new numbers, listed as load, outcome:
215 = 1.65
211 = 1.72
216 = 1.69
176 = 1.73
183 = 1.74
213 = 1.59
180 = 1.72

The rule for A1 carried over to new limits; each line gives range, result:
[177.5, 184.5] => 1.74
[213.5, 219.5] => 1.7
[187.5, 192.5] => 1.76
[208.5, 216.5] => 1.72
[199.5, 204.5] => 1.71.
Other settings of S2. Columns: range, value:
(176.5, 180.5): 1.69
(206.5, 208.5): 1.69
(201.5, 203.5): 1.65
